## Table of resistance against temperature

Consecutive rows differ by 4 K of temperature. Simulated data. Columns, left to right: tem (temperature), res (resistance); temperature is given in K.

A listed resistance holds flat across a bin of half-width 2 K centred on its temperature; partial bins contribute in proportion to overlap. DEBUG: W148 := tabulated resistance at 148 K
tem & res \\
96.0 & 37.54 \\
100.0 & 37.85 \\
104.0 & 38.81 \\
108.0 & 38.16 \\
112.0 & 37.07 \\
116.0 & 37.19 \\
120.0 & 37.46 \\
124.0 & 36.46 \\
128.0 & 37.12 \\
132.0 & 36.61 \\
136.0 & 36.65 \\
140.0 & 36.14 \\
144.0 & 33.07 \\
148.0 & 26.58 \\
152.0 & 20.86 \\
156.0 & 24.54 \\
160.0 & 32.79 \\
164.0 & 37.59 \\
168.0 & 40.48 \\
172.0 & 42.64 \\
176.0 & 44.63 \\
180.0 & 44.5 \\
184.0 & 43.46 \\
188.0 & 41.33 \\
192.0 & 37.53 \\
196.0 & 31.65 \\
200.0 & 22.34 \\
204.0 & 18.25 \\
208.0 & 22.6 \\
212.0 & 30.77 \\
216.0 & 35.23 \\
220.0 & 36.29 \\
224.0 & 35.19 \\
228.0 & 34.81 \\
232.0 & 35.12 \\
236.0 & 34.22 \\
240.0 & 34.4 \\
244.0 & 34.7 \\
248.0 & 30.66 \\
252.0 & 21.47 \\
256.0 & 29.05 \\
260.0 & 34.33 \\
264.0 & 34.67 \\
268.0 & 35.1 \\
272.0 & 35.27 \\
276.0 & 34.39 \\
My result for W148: 26.58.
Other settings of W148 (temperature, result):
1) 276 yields 34.39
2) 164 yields 37.59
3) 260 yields 34.33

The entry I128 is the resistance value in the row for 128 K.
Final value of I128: 37.12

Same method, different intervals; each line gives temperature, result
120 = 37.46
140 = 36.14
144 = 33.07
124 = 36.46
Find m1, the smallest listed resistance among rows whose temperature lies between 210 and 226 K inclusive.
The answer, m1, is 30.77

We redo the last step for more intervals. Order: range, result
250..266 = 21.47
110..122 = 37.07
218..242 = 34.22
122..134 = 36.46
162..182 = 37.59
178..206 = 18.25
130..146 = 33.07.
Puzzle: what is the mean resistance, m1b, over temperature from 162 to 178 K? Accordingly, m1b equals 41.3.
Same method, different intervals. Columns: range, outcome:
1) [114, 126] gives 37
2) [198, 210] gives 21.1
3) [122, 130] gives 36.8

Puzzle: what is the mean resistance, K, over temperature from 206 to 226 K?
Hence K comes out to 32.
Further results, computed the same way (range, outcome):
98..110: 38.3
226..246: 34.6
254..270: 33.3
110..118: 37.1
